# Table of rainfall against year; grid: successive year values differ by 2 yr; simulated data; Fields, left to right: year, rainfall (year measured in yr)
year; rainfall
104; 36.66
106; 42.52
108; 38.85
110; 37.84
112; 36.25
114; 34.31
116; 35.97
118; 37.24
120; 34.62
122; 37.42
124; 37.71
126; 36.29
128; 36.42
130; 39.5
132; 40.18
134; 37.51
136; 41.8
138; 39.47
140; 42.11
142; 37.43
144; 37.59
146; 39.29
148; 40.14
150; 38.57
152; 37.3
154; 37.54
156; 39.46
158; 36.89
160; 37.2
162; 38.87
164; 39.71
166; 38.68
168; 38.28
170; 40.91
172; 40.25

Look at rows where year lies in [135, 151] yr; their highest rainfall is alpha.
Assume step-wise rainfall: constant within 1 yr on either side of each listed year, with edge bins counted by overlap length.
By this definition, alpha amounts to 42.11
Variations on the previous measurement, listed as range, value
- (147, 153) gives 40.14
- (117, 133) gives 40.18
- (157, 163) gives 38.87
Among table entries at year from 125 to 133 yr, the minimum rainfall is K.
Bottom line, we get 36.29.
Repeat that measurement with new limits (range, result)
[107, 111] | 37.84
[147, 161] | 36.89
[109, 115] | 34.31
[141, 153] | 37.3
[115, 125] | 34.62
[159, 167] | 37.2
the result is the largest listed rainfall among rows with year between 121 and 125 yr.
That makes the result 37.71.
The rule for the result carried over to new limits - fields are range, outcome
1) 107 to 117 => 38.85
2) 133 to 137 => 41.8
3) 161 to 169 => 39.71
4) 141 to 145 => 37.59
